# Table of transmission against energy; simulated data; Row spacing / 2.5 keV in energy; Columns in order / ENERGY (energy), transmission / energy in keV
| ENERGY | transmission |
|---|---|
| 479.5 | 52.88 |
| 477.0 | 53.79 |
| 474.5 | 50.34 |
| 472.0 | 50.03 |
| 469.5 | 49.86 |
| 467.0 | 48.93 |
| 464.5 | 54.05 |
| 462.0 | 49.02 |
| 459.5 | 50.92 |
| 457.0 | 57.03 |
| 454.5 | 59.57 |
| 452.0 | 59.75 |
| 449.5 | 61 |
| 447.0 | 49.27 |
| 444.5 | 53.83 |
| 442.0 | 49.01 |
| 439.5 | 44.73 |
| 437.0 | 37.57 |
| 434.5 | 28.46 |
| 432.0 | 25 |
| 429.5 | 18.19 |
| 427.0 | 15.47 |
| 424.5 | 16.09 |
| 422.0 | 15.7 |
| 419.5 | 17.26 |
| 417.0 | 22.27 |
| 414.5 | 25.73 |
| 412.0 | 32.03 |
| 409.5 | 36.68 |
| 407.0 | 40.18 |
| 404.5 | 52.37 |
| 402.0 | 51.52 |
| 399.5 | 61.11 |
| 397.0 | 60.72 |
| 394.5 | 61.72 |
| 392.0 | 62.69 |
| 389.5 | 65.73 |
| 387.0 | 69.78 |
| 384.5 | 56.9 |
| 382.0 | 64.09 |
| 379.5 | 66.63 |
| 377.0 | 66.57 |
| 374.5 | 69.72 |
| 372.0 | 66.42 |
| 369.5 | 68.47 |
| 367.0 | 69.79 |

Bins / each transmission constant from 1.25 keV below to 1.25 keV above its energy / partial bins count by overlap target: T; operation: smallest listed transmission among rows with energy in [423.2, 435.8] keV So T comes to 15.47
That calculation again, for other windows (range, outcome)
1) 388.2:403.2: 51.52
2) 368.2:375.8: 66.42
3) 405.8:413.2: 32.03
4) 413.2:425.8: 15.7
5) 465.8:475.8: 48.93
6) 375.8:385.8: 56.9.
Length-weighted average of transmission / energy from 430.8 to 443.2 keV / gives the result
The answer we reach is 37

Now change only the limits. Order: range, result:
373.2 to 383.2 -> 66.8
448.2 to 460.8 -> 57.6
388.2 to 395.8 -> 63.4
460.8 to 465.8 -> 51.5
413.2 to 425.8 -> 19.4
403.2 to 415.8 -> 37.4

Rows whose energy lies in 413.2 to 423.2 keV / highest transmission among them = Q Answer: 25.73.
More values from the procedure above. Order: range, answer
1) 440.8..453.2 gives 61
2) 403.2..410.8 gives 52.37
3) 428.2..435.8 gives 28.46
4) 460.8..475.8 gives 54.05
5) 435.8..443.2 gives 49.01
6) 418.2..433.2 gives 25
